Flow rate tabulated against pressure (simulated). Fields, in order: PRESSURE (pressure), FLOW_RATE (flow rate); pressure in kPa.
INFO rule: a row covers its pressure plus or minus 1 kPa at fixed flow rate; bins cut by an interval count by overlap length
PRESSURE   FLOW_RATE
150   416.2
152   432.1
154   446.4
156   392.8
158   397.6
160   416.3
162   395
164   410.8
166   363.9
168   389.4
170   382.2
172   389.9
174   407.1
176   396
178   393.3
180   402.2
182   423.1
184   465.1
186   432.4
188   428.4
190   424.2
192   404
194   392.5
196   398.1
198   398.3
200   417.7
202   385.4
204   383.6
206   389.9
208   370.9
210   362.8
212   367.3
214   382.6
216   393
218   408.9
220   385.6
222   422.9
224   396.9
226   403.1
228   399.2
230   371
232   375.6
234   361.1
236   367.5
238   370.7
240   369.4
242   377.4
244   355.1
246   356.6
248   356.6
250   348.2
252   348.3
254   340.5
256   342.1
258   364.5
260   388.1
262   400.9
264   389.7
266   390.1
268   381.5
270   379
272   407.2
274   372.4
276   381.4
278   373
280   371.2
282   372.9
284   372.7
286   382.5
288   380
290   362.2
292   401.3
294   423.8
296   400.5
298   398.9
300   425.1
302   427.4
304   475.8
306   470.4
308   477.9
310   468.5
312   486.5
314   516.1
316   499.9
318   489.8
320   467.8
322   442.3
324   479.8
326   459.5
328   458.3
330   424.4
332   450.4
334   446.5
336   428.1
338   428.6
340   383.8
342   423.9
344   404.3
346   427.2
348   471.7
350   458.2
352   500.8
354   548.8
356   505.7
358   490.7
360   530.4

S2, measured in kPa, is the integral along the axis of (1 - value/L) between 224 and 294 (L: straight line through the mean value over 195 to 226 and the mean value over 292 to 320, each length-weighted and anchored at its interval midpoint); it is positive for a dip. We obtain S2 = 8.1 kPa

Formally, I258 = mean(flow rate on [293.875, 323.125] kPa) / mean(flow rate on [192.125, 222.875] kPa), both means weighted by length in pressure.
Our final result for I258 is 1.17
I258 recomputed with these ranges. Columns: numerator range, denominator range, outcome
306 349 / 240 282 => 1.22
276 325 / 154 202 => 1.06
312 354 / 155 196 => 1.13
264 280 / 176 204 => 0.93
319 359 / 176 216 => 1.14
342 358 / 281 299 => 1.21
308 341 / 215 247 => 1.20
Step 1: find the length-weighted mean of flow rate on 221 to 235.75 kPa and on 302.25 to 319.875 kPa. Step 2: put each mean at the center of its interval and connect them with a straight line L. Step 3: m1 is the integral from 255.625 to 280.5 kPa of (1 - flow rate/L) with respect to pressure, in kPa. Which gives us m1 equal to 3.00 kPa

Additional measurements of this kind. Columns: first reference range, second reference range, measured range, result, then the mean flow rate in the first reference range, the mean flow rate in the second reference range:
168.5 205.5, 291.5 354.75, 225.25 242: 1.79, 406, 452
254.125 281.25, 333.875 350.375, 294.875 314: -2.27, 379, 428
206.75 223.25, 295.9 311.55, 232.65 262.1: 3.36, 387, 447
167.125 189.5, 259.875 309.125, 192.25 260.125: 4.66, 410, 401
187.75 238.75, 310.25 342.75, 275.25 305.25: 2.61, 390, 456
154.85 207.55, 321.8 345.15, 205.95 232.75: 1.51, 403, 436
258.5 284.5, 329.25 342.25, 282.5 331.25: -3.97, 383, 427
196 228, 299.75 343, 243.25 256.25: 2.01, 392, 456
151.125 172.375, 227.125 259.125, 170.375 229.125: -2.63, 402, 363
